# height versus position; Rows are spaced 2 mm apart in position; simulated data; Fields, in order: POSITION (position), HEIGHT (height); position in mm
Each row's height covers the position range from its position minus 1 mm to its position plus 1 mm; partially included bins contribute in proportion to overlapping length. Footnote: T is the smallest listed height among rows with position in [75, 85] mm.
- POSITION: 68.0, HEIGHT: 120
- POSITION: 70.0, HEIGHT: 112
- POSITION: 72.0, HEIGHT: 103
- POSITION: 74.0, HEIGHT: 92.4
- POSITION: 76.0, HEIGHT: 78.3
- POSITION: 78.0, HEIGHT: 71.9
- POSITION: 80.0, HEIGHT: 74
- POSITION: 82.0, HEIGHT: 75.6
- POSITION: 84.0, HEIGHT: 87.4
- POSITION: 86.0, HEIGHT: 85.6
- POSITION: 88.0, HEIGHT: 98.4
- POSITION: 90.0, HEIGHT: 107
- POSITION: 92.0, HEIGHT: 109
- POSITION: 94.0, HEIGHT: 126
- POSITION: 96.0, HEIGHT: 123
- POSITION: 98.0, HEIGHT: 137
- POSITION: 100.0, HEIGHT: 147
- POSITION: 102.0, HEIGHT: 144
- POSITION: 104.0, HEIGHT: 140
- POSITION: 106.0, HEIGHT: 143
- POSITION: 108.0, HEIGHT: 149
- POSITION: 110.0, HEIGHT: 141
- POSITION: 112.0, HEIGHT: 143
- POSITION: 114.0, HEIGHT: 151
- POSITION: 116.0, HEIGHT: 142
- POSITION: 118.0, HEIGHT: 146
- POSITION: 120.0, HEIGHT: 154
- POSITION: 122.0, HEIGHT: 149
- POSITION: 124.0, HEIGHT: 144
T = 71.9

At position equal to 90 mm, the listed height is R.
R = 107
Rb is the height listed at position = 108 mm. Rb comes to 149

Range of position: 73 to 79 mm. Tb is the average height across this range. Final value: 80.9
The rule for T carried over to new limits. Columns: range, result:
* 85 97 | 85.6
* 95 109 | 123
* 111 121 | 142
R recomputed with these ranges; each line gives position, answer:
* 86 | 85.6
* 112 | 143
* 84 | 87.4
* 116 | 142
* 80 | 74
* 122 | 149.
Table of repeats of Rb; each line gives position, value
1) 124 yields 144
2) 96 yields 123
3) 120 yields 154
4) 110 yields 141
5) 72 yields 103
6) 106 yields 143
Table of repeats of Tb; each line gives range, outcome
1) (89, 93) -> 108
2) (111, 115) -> 147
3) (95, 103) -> 138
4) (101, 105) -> 142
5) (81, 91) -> 90.8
